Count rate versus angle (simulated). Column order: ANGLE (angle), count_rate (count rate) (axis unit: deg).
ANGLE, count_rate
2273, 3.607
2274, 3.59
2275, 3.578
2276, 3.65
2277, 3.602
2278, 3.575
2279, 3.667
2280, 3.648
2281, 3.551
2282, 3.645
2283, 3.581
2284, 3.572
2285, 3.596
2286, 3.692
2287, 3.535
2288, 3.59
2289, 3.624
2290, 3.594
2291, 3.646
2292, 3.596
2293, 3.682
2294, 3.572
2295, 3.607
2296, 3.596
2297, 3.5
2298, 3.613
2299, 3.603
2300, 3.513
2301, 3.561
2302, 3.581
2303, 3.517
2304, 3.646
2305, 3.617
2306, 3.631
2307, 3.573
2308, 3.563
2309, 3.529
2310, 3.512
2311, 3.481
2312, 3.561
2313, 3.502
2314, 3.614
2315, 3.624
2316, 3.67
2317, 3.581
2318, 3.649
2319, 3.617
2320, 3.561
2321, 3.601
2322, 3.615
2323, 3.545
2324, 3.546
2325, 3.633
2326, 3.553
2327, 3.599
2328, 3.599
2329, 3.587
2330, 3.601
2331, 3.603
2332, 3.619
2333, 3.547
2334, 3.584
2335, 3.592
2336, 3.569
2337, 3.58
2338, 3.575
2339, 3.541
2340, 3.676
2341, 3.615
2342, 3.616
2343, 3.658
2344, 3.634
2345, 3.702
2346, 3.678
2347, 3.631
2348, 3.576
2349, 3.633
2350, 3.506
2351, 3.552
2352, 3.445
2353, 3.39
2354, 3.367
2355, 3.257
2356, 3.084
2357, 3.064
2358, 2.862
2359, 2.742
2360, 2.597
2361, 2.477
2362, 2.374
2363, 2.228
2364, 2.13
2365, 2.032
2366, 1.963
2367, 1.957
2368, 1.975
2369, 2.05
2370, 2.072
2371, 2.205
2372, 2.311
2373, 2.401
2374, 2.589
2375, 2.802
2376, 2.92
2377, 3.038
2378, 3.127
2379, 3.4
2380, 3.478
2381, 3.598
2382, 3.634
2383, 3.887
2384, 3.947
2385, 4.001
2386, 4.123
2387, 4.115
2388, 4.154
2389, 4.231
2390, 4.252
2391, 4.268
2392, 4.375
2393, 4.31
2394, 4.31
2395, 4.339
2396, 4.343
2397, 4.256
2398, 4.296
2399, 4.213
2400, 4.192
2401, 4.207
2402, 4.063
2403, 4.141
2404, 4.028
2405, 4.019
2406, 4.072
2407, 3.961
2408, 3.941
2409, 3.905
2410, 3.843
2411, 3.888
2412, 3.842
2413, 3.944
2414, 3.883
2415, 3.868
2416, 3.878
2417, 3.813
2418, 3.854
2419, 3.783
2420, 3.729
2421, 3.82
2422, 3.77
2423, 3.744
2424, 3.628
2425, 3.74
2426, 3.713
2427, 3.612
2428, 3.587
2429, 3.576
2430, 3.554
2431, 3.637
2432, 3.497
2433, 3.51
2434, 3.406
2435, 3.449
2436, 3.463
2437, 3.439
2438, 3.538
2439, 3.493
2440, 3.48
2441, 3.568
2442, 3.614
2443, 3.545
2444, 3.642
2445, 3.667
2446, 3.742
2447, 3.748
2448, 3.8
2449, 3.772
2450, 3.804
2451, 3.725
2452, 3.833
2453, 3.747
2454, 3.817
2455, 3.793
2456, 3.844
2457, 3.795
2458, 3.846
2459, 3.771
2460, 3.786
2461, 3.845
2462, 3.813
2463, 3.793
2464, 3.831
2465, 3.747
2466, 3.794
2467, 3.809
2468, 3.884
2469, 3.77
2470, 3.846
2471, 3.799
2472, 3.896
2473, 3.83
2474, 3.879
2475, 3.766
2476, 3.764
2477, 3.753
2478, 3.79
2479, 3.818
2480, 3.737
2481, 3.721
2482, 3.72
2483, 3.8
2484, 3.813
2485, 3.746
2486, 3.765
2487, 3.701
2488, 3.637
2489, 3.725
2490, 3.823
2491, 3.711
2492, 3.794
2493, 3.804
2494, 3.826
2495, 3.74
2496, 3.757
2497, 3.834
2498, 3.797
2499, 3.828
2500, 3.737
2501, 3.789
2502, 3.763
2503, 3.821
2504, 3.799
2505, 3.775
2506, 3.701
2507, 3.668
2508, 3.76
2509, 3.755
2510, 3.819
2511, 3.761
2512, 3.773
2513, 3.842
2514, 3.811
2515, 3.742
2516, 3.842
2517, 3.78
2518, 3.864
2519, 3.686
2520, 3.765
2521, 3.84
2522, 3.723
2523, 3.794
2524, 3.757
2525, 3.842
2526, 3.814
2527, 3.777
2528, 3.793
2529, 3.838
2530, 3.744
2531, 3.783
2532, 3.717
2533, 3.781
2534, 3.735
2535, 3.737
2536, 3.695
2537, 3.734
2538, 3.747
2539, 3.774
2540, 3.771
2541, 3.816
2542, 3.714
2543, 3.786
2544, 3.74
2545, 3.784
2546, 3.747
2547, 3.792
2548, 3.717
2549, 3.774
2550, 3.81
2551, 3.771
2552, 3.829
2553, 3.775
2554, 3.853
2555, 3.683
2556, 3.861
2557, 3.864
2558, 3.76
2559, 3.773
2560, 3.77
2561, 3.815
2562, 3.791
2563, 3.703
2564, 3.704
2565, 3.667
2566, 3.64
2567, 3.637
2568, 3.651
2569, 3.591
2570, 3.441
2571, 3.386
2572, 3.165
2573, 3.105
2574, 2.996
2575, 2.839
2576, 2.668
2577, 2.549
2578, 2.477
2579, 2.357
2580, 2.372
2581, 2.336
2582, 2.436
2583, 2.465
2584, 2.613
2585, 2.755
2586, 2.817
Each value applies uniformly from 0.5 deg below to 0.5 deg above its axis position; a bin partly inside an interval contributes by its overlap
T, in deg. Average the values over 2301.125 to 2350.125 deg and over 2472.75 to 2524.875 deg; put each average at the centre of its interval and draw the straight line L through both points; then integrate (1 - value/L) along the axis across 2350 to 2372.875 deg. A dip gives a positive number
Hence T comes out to 6.4 deg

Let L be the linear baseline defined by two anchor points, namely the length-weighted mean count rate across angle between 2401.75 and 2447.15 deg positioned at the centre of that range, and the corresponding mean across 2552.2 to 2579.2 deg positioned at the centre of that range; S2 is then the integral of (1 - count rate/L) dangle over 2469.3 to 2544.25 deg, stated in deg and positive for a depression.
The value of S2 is -4.5 deg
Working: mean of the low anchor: 3.73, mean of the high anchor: 3.44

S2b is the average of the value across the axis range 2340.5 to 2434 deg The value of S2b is 3.51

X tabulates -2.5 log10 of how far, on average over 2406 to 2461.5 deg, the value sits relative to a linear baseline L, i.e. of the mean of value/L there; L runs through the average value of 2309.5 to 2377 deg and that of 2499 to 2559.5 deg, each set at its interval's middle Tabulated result -0.071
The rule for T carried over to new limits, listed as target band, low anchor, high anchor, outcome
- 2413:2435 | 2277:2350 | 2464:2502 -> 0.1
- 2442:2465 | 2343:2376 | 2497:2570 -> -3.0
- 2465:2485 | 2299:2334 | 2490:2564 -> -0.4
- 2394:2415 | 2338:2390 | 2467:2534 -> -4.6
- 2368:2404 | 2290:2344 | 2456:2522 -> 0.4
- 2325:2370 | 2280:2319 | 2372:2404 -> 6.3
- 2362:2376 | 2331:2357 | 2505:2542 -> 5.2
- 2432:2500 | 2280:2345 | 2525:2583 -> -3.5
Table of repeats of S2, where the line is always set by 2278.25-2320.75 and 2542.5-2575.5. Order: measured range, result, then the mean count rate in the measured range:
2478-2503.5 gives -0.98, 3.77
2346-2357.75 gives 0.63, 3.41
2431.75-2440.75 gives 0.35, 3.48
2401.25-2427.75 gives -1.84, 3.87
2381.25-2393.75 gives -1.71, 4.1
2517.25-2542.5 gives -0.92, 3.77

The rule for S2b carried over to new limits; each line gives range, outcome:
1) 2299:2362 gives 3.49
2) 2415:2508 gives 3.73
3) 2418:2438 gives 3.62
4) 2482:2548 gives 3.77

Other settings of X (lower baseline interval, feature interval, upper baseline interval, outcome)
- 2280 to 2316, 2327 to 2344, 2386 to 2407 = 0.06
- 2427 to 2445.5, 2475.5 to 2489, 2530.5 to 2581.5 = -0.06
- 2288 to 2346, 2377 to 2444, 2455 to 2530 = -0.04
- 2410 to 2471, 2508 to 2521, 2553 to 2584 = -0.10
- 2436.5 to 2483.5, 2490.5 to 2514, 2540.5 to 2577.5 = -0.03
